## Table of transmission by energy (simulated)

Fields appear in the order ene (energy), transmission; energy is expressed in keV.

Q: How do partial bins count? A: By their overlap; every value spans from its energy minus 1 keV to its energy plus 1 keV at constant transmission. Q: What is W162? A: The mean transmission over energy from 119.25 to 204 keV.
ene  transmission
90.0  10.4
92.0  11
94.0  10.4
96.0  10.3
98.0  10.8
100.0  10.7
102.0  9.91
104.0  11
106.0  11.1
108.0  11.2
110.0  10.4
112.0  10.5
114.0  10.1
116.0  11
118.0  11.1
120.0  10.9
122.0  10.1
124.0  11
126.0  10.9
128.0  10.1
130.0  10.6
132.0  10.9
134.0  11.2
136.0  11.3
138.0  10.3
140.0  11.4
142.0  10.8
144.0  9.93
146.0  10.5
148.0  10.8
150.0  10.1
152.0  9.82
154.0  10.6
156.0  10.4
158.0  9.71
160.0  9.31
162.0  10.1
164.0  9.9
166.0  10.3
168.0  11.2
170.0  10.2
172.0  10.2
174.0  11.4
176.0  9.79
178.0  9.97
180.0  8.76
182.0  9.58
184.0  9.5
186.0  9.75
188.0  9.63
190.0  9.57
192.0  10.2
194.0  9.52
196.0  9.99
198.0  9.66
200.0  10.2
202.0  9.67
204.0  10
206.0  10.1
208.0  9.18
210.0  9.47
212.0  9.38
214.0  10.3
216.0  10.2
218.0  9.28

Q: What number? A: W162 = 10.2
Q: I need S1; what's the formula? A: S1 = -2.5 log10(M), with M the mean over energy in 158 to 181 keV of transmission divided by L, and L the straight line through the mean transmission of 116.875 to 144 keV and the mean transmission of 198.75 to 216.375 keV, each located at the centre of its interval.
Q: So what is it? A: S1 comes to 0.02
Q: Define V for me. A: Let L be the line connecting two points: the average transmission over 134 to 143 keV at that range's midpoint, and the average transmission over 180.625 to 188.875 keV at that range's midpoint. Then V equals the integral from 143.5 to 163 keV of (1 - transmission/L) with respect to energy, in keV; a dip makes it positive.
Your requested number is 0.7 keV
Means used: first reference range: 11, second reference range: 9.58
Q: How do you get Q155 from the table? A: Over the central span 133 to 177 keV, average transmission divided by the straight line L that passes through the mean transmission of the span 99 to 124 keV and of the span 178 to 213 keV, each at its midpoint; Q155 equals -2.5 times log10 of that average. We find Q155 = -0.03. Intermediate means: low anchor 10.7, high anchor 9.67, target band 10.4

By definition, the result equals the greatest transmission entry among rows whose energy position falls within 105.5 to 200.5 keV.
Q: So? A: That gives 11.4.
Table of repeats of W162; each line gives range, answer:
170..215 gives 9.82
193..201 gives 9.84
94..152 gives 10.7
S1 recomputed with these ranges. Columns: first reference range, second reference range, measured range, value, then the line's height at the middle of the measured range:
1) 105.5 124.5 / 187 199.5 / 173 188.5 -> 0.01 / 9.93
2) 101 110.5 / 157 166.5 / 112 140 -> -0.03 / 10.4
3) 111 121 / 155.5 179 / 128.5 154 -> -0.02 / 10.5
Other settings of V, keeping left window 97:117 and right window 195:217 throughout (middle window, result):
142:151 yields 0.0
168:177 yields -0.3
